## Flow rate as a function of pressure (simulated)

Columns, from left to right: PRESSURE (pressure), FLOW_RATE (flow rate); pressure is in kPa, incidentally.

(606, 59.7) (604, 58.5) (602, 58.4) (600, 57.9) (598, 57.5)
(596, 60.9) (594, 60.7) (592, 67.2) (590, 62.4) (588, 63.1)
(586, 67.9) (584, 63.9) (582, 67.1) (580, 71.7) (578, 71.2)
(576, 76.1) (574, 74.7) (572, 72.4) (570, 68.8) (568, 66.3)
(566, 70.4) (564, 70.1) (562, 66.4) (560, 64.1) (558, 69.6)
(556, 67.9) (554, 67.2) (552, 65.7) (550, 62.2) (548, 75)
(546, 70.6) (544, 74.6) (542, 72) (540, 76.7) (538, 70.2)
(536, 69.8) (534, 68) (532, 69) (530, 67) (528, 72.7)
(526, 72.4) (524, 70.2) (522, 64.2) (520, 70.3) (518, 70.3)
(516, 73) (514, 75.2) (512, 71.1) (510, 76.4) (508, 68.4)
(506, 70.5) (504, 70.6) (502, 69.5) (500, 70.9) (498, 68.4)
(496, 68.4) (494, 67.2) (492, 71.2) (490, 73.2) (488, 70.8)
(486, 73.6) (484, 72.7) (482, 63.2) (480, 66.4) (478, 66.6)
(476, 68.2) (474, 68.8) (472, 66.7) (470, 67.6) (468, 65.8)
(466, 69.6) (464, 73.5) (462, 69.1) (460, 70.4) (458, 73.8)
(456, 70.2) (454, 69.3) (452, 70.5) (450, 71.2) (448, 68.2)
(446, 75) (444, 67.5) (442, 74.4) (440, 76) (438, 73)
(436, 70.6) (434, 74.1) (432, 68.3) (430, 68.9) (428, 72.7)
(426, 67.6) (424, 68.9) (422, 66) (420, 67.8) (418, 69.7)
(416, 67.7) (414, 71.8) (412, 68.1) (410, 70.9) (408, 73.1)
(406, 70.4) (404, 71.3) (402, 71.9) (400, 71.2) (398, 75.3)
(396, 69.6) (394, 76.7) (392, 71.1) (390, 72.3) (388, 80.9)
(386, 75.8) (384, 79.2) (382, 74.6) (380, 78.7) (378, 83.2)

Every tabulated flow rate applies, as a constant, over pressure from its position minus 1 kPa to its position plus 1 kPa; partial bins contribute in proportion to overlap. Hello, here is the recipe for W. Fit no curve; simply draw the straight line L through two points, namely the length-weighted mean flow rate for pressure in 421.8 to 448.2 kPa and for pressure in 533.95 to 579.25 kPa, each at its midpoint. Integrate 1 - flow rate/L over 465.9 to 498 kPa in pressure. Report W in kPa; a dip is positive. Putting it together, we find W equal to 0.88 kPa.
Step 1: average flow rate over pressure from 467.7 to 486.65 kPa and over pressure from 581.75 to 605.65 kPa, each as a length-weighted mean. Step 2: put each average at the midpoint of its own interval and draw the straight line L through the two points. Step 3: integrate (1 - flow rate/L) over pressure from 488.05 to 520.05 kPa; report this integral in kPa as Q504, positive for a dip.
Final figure -2.1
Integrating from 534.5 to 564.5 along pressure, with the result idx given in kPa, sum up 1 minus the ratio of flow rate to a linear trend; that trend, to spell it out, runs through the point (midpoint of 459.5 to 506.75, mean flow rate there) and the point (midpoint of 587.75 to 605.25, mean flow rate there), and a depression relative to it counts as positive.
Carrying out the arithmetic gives -2.4 kPa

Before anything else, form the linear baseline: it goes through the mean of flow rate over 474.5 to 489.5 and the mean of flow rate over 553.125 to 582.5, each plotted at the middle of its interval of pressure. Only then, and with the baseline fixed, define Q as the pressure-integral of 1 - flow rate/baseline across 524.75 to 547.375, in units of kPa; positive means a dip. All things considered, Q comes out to -0.60 kPa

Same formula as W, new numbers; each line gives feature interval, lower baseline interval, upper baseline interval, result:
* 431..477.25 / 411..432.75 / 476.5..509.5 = -0.9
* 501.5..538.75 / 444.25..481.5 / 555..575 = -0.7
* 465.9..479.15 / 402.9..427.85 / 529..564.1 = 0.4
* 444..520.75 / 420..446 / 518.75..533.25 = -0.1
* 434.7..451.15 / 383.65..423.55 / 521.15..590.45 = -0.2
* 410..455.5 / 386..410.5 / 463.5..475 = 0.3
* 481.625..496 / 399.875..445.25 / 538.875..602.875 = -0.3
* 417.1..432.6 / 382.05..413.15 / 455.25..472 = 0.7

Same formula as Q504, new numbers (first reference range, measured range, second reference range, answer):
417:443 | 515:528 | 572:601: -0.4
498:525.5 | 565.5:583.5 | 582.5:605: -1.9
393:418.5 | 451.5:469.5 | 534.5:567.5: 0.1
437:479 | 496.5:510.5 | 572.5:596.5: -0.2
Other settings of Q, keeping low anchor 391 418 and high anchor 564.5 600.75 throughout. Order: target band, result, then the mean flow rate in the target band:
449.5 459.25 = -0.1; 71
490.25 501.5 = -0.1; 69.5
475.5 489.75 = 0.1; 69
